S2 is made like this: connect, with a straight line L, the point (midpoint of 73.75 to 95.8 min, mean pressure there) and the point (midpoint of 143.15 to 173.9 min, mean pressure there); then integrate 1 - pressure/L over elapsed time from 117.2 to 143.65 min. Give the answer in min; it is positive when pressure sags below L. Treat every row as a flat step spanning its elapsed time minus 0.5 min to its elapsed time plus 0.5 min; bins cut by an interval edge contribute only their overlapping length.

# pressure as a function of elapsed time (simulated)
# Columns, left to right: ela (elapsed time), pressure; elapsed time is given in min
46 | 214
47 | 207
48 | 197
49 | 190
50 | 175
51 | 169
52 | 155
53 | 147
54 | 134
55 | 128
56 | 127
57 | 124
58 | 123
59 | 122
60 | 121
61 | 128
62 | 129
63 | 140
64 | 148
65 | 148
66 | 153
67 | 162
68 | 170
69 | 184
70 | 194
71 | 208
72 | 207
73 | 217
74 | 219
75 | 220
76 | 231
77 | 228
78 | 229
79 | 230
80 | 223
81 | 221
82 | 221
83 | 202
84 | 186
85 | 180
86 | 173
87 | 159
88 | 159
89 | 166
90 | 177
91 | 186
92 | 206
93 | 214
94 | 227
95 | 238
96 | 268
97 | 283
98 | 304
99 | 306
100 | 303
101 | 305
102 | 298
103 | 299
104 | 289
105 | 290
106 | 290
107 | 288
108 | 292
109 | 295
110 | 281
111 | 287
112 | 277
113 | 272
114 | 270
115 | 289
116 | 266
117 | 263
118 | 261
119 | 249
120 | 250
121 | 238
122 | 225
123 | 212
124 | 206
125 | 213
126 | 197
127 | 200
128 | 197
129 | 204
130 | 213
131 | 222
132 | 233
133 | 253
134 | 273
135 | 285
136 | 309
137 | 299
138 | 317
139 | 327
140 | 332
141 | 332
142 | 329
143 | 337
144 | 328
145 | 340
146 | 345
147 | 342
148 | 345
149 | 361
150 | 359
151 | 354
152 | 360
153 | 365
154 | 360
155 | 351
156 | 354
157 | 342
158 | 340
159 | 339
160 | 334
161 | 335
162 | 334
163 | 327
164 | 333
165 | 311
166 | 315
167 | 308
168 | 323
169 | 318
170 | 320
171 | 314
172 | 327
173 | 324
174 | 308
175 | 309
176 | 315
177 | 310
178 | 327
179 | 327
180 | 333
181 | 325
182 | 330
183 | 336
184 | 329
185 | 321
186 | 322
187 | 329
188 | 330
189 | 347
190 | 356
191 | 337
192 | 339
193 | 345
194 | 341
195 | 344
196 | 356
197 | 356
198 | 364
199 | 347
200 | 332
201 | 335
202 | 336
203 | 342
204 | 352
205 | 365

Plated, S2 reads 2.67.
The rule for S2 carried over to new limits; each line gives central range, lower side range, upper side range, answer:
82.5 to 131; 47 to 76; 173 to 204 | -4.0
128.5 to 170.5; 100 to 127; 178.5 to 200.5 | -2.7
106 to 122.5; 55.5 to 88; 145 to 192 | -1.6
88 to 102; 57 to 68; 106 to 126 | -2.0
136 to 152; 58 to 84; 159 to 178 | -2.8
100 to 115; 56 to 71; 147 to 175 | -3.7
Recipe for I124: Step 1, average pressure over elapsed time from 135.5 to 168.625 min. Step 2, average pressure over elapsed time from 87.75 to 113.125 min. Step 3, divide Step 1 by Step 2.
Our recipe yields 1.28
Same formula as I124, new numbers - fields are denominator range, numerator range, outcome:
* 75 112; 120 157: 1.20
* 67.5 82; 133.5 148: 1.51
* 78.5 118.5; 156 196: 1.32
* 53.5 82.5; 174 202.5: 1.91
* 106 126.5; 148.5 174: 1.30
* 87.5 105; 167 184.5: 1.29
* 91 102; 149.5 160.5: 1.33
